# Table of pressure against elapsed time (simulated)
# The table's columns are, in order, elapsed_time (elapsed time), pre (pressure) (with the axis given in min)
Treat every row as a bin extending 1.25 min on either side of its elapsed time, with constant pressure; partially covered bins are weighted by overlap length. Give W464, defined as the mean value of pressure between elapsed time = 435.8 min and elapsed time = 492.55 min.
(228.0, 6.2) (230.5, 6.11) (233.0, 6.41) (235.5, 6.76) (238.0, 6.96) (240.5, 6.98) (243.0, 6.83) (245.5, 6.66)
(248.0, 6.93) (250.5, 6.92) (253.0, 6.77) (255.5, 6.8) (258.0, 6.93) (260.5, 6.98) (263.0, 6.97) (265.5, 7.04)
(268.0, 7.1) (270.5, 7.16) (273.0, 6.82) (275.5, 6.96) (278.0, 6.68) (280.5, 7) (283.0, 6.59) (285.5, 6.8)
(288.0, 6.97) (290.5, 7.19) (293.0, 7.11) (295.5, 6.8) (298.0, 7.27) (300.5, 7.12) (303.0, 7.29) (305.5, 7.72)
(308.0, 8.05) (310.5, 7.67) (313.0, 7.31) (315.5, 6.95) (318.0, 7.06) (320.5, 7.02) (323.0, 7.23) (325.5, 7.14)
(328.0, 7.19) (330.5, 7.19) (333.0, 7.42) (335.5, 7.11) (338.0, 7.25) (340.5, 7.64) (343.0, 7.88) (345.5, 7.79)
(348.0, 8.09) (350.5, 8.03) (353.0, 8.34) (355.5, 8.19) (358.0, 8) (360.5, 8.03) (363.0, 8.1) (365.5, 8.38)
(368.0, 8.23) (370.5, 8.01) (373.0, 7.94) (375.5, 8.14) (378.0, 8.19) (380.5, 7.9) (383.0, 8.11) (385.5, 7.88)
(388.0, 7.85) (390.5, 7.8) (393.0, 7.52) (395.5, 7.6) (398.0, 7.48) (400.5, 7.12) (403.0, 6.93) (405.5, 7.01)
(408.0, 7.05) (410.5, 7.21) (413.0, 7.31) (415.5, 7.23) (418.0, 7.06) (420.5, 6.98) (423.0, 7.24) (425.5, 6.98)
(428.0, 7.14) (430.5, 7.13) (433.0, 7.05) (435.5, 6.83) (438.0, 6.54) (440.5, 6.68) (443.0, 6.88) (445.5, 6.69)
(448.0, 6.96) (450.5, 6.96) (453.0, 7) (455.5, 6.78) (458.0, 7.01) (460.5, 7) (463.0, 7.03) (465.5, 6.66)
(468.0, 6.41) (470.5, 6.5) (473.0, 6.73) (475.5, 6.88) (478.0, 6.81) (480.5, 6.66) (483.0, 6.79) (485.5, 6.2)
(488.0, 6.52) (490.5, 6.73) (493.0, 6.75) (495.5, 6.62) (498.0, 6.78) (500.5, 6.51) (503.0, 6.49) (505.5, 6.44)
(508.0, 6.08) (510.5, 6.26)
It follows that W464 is 6.75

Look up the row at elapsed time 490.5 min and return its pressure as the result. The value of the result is 6.73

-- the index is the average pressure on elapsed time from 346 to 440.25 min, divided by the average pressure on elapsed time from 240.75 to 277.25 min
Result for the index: 1.10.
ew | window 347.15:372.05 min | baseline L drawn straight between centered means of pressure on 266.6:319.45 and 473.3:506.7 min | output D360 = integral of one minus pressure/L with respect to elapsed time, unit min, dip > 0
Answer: -4.2 min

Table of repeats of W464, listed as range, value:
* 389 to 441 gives 7.15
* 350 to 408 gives 7.84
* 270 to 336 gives 7.14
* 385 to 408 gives 7.43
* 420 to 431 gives 7.1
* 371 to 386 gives 8.03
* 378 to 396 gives 7.84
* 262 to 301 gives 6.97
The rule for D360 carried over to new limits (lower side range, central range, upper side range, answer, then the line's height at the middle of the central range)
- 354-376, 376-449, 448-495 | 2.4 min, 7.51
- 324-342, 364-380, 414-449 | -2.2 min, 7.16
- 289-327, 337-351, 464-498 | -1.3 min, 7.13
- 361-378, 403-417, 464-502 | 0.8 min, 7.6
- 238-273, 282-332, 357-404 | 0.8 min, 7.31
